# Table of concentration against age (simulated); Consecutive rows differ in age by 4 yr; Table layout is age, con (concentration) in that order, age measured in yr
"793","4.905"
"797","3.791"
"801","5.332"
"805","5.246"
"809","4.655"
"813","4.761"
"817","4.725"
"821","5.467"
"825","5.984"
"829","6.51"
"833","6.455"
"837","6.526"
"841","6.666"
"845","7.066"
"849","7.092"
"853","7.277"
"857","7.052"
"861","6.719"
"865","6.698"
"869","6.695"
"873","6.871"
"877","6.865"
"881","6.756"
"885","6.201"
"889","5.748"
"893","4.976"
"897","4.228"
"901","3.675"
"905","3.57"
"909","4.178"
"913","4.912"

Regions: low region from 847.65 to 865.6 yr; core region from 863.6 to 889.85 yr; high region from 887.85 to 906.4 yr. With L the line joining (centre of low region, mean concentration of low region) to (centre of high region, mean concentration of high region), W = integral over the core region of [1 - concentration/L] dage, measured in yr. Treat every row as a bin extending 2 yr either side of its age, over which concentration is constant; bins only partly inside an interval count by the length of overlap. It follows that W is -4.1 yr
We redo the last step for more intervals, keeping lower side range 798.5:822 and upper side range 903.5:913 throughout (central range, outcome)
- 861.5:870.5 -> -4.4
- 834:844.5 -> -4.3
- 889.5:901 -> -1.0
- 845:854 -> -4.9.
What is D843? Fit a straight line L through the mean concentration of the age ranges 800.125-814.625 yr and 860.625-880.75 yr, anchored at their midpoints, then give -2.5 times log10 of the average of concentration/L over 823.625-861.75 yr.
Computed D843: -0.13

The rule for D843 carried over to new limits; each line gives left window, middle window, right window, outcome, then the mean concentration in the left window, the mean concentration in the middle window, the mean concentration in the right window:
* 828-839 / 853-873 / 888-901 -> -0.21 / 6.5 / 6.85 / 4.72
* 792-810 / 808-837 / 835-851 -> 0.05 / 4.79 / 5.61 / 6.84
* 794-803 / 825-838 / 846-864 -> -0.07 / 4.6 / 6.42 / 7.02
